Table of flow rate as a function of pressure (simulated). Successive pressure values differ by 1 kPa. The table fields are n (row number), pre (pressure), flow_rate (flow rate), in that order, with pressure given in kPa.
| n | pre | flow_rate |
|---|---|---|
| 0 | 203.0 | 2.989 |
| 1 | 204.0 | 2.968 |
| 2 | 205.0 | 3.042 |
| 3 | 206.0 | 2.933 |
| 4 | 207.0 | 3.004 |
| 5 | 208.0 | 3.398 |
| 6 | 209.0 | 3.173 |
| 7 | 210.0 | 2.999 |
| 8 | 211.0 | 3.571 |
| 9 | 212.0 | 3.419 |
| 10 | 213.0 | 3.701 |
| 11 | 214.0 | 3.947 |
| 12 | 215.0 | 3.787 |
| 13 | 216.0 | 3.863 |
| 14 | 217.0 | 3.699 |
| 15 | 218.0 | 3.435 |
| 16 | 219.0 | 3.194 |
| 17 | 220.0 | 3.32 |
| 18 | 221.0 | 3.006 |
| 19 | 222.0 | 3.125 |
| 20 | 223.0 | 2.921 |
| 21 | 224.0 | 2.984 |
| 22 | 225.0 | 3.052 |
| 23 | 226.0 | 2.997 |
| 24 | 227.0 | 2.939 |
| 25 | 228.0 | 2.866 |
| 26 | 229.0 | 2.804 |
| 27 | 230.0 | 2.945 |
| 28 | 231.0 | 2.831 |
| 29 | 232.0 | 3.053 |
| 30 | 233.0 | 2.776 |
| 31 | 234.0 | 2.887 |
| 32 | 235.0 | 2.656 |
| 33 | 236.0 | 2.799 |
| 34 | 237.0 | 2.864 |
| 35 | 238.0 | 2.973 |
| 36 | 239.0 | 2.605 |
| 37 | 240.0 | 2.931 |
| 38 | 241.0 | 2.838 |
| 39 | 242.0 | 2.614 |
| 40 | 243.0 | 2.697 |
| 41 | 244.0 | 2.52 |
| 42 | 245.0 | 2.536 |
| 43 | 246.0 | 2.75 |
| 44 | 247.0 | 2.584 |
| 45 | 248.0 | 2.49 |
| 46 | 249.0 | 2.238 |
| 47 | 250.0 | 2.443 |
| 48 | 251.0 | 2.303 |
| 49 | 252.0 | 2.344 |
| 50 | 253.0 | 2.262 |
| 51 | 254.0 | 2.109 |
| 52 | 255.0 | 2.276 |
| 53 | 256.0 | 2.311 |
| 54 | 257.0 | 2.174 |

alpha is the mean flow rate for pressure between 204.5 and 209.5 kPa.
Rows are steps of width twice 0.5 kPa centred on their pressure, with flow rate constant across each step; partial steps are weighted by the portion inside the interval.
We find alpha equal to 3.11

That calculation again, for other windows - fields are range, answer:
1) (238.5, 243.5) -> 2.74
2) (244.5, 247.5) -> 2.62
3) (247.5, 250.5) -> 2.39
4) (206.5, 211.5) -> 3.23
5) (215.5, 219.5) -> 3.55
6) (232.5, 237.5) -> 2.8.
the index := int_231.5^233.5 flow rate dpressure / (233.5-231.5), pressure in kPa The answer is 2.91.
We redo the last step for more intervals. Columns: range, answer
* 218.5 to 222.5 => 3.16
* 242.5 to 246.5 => 2.63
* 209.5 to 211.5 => 3.29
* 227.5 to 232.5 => 2.9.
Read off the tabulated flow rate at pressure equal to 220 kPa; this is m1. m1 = 3.32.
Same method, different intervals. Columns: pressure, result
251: 2.303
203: 2.989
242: 2.614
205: 3.042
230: 2.945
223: 2.921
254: 2.109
